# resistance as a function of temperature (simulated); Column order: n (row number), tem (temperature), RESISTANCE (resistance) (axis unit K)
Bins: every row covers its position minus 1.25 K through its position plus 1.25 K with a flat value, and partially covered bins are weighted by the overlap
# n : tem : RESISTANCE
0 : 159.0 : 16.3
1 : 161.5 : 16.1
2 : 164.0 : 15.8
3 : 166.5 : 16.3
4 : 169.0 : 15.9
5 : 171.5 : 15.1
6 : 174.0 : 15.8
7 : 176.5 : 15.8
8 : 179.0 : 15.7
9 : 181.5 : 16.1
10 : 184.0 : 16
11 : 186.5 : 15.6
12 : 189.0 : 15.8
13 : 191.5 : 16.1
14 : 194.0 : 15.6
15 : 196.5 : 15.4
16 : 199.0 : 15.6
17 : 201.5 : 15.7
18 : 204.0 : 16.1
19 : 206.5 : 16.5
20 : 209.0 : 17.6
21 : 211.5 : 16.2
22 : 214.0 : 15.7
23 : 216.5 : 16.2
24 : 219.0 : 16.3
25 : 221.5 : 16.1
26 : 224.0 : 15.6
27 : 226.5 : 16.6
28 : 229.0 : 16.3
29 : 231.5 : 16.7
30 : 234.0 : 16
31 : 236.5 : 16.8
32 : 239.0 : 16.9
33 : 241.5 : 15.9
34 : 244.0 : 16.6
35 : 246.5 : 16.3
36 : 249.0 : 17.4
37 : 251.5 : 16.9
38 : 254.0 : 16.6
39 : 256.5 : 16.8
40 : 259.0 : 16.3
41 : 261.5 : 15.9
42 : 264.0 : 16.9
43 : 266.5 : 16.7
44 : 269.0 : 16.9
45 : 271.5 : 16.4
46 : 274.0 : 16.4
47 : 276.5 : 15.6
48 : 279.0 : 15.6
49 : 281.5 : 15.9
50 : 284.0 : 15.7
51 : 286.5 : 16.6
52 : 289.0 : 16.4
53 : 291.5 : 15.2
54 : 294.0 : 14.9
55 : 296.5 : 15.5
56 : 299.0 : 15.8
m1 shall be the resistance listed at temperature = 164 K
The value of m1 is 15.8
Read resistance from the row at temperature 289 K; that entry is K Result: 16.4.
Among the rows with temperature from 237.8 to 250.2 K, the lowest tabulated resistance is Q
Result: 15.9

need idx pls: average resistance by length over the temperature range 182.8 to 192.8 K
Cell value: 15.9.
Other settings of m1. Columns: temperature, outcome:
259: 16.3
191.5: 16.1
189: 15.8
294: 14.9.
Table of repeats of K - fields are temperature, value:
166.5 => 16.3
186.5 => 15.6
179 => 15.7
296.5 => 15.5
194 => 15.6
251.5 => 16.9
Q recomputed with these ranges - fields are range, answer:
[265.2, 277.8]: 15.6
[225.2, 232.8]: 16.3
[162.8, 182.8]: 15.1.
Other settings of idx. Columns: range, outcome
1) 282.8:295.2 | 15.8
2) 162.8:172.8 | 15.8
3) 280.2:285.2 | 15.8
